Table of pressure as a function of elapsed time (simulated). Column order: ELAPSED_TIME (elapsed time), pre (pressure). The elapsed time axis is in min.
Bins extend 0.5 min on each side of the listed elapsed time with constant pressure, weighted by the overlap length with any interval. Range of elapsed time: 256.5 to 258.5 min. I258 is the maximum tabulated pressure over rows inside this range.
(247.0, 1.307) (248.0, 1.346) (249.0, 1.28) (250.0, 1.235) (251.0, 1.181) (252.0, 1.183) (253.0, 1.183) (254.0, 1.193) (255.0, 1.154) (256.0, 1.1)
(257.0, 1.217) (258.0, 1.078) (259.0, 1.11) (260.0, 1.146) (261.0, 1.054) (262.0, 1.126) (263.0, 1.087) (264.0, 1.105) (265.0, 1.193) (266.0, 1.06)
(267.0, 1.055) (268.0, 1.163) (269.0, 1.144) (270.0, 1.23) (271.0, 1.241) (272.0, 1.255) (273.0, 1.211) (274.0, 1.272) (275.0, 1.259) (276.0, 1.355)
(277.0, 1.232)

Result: 1.217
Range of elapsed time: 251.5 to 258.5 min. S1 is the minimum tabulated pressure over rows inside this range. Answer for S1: 1.078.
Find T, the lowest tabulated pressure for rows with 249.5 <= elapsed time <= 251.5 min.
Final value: 1.181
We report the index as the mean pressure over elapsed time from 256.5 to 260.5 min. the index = 1.14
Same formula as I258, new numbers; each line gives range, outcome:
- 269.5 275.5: 1.272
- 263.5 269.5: 1.193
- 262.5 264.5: 1.105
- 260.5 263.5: 1.126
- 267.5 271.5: 1.241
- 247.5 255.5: 1.346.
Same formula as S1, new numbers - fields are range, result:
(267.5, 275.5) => 1.144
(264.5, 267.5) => 1.055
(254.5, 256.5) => 1.1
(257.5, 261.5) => 1.054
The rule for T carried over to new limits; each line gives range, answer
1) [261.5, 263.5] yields 1.087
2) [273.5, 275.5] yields 1.259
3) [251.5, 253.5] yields 1.183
